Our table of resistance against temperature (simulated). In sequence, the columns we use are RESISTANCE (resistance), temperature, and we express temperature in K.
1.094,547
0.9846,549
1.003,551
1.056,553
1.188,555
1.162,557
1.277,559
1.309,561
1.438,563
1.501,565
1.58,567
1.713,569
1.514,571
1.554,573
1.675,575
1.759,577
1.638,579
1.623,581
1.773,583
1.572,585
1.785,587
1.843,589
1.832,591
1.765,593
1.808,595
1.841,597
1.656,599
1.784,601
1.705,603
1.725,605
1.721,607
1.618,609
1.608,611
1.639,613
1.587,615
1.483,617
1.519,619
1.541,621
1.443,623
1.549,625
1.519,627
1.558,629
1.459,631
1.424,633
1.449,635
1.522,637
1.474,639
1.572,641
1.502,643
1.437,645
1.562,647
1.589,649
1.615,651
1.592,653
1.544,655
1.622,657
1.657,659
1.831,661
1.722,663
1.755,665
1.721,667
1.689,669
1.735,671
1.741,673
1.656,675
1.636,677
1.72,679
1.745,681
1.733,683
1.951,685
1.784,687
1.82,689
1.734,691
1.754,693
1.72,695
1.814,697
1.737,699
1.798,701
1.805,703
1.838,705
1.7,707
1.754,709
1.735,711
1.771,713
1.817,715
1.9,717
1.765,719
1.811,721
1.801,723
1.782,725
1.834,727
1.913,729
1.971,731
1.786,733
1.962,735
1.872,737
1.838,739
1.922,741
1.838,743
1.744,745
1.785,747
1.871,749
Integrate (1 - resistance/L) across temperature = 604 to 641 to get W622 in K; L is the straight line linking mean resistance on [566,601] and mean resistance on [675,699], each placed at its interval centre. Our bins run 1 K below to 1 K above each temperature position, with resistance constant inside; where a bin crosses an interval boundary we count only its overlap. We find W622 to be 3.8 K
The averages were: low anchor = 1.7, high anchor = 1.76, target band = 1.55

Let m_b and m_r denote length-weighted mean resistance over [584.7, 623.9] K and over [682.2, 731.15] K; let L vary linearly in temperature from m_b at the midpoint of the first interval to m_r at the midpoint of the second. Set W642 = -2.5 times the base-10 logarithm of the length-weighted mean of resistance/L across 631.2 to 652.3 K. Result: 0.14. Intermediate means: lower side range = 1.68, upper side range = 1.8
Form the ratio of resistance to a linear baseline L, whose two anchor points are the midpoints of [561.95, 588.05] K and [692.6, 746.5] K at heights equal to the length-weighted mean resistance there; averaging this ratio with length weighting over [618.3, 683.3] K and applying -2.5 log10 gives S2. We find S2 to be 0.08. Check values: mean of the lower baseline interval 1.62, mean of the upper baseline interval 1.81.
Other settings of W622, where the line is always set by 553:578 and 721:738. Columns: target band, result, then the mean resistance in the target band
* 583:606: -3.5 K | 1.76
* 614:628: 0.6 K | 1.52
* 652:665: 0.1 K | 1.67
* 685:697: -0.1 K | 1.78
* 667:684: 0.2 K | 1.71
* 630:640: 1.0 K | 1.47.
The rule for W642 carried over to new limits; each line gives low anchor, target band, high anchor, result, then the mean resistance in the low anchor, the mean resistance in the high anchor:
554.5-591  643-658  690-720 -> 0.08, 1.56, 1.78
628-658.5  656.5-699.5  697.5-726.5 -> -0.05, 1.53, 1.79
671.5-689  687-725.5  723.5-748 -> 0.01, 1.75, 1.85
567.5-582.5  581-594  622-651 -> -0.09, 1.64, 1.51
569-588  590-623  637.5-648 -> -0.05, 1.66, 1.51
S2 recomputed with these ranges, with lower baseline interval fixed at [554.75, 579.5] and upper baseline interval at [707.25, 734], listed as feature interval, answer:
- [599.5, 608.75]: -0.100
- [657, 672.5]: -0.017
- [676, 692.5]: -0.016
